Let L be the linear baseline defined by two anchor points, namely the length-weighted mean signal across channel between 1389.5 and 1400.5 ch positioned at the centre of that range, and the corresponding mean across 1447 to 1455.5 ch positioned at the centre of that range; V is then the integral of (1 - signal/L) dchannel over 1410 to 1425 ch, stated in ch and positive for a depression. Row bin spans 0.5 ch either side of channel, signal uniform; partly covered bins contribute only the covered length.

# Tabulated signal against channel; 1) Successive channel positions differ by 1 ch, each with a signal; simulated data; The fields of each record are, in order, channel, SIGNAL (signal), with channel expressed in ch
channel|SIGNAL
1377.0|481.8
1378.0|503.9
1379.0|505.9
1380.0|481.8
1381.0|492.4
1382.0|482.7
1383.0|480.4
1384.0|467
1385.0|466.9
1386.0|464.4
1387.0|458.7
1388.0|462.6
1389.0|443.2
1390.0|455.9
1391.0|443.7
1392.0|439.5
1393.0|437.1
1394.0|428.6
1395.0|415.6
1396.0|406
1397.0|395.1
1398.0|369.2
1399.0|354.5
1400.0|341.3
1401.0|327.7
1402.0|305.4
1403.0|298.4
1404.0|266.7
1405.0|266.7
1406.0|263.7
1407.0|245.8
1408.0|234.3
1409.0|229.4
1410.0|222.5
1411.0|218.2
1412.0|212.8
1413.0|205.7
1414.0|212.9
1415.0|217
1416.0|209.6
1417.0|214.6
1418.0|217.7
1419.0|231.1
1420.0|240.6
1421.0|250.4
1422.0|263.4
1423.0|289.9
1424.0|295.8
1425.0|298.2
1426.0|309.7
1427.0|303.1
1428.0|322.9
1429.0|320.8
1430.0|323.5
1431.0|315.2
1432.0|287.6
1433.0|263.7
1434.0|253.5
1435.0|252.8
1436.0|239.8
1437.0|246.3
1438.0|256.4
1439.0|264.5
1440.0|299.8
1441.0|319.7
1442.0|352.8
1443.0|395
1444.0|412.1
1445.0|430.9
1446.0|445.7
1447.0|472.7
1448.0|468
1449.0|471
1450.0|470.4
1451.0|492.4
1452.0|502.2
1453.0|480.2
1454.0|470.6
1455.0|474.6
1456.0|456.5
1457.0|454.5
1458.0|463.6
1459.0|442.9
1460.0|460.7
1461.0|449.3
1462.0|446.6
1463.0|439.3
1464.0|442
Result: 6.9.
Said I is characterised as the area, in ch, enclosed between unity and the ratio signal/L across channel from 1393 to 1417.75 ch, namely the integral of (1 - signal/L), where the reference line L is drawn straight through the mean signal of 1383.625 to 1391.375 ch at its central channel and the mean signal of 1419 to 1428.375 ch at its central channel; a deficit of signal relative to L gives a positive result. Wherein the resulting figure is 5.8 ch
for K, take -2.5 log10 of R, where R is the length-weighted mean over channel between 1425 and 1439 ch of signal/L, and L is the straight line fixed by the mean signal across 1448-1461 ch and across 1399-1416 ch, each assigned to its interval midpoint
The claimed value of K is 0.27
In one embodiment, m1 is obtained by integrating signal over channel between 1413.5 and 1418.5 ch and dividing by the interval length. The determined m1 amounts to 214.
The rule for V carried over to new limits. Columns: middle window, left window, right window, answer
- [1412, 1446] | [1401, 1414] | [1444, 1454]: 7.4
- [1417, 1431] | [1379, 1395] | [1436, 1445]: 3.1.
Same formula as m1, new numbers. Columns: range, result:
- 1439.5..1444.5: 356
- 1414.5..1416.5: 213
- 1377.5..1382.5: 493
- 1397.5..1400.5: 355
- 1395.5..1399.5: 381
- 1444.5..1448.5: 454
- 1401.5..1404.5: 290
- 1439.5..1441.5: 310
